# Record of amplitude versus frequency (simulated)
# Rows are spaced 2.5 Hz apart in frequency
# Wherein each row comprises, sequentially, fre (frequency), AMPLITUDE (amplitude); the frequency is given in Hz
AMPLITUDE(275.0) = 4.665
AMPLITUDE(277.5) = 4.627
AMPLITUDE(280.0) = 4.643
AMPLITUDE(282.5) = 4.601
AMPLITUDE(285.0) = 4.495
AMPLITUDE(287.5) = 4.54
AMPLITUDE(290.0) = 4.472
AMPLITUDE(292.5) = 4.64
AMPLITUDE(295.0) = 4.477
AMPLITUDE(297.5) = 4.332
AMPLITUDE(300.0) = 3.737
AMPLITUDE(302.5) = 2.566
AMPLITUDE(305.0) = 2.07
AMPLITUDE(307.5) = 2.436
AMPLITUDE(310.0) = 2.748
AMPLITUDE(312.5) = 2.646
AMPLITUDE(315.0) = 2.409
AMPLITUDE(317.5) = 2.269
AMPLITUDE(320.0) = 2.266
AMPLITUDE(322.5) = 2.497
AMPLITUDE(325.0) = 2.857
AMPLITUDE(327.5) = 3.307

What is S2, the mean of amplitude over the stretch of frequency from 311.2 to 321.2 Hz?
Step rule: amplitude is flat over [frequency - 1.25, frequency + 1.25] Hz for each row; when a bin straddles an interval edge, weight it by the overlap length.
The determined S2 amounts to 2.4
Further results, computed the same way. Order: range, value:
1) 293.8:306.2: 3.44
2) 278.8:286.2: 4.58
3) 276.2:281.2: 4.64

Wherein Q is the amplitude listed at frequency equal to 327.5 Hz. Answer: 3.307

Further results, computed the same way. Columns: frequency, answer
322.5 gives 2.497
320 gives 2.266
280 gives 4.643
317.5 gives 2.269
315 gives 2.409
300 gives 3.737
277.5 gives 4.627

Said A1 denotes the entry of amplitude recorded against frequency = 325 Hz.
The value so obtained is 2.857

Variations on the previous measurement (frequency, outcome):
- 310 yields 2.748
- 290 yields 4.472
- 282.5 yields 4.601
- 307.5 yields 2.436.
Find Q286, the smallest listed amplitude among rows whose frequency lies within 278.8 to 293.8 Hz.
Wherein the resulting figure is 4.472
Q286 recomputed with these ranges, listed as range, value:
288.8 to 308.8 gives 2.07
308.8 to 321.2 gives 2.266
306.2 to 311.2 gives 2.436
